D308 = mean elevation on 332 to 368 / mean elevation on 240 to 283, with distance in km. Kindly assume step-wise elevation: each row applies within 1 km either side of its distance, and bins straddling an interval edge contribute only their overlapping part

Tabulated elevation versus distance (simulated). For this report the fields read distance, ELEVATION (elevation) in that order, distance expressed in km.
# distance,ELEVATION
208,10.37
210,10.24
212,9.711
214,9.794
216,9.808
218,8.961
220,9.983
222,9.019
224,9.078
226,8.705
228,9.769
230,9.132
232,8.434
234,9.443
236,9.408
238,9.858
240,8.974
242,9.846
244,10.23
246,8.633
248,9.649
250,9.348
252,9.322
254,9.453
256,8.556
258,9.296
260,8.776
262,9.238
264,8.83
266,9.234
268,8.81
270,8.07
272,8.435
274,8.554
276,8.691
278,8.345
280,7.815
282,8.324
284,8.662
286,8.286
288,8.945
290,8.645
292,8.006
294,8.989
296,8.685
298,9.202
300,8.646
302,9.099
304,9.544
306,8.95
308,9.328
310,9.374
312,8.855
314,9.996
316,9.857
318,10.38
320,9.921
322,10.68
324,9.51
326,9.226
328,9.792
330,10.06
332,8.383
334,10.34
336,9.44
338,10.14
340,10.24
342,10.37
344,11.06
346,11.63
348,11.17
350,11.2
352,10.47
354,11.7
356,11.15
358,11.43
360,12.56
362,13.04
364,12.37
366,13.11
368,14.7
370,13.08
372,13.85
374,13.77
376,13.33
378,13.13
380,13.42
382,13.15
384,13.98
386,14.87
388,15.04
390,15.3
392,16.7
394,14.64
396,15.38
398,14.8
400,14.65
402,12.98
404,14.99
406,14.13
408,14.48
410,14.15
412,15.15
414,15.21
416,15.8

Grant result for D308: 1.26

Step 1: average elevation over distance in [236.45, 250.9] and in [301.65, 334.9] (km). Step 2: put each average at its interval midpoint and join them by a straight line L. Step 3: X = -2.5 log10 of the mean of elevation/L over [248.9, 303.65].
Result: 0.09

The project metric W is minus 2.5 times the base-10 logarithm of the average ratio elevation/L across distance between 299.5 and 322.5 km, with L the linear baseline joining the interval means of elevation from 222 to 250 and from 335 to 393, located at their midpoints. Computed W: 0.18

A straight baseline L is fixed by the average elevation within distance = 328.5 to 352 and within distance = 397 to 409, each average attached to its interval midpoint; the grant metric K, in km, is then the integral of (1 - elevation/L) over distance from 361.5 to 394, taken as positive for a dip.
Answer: -3.1 km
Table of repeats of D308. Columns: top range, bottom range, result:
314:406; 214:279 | 1.34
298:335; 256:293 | 1.11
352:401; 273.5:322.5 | 1.51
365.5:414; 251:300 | 1.64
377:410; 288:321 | 1.57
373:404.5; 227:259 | 1.54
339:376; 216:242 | 1.30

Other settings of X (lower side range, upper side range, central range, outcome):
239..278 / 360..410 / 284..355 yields 0.18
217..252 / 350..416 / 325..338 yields 0.26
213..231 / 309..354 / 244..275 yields 0.07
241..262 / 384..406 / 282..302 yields 0.24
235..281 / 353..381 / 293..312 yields 0.17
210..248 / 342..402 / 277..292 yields 0.28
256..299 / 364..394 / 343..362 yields 0.11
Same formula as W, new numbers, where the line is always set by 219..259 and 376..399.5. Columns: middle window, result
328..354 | 0.23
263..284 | 0.23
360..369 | 0.04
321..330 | 0.25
